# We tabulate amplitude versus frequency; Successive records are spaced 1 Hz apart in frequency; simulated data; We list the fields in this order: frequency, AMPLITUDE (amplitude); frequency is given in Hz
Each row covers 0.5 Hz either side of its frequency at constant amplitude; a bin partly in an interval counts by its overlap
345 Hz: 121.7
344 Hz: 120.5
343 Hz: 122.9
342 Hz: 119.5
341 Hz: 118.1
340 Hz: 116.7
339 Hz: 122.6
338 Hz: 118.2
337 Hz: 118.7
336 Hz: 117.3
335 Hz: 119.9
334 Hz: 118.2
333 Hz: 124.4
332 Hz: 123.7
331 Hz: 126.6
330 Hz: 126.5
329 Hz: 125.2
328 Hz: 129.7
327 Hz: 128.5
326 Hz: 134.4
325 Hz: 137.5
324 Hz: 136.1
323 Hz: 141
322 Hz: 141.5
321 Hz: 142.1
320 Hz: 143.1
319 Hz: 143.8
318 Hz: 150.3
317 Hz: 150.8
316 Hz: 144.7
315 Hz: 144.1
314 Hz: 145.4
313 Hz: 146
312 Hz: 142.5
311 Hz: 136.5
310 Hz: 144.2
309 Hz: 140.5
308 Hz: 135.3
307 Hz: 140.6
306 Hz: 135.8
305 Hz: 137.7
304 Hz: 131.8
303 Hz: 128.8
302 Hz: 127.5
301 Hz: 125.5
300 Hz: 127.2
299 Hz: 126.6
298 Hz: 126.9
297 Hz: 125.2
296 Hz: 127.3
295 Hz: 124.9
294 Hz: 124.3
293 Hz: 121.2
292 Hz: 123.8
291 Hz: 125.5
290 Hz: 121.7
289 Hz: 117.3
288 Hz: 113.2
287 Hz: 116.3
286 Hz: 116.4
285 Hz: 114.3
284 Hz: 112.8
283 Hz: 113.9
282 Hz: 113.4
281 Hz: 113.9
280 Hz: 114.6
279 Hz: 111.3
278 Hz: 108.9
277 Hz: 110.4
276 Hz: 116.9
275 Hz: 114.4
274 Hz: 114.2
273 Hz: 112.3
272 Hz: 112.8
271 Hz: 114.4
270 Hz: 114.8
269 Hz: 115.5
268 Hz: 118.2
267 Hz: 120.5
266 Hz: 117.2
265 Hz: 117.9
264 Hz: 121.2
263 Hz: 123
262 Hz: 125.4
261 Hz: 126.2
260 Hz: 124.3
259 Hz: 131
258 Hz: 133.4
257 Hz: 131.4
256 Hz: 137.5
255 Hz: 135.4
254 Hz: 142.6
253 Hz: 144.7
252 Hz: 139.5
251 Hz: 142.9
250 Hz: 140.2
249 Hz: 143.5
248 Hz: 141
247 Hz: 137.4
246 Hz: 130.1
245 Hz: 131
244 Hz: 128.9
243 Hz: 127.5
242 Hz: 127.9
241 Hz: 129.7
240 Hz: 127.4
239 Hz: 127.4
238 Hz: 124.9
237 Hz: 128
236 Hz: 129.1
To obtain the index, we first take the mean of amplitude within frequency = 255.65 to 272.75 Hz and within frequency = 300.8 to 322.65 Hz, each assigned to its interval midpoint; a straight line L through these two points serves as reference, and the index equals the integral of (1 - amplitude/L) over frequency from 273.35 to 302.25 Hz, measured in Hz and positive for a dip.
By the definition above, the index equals 2.7 Hz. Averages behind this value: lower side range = 122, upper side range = 140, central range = 119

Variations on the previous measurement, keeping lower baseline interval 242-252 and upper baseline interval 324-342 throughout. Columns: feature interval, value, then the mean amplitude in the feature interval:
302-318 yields -1.6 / 140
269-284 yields 2.1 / 113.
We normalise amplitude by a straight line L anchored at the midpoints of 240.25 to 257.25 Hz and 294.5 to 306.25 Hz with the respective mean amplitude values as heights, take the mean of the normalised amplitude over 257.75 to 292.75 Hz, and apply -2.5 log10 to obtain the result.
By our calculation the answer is 0.126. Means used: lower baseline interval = 136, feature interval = 118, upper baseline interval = 129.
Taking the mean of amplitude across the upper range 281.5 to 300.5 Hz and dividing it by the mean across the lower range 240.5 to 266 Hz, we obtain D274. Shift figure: 0.9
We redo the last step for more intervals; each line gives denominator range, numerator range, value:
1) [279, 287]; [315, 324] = 1.26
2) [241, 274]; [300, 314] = 1.06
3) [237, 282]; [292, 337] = 1.06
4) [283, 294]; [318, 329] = 1.16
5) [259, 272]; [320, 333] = 1.11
